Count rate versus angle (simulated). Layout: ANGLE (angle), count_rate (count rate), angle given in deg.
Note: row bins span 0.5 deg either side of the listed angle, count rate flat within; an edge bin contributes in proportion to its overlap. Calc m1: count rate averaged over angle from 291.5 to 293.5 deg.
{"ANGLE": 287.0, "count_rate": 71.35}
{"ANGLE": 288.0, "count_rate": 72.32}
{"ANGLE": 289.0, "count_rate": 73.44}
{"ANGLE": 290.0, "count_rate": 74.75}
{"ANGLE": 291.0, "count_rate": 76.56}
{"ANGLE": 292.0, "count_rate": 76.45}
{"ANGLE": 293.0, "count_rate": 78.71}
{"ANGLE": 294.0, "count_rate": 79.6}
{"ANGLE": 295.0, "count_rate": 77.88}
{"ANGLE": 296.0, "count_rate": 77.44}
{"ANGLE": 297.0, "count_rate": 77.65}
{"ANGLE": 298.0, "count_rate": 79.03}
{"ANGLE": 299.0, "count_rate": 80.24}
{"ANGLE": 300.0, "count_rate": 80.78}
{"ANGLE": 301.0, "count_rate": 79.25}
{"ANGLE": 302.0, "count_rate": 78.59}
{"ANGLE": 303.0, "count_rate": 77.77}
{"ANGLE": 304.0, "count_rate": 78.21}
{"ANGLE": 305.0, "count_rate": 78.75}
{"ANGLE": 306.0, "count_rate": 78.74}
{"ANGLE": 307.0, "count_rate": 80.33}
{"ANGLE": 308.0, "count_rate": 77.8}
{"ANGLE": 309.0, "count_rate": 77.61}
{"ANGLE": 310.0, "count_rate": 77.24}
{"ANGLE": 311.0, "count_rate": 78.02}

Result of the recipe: 77.6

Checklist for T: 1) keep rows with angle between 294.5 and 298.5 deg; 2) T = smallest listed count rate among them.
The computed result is 77.44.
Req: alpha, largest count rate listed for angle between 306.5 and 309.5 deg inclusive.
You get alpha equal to 80.33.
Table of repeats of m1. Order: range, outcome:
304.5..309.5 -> 78.6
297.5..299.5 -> 79.6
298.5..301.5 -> 80.1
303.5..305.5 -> 78.5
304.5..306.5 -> 78.7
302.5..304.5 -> 78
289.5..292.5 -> 75.9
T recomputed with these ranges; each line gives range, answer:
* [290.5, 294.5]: 76.45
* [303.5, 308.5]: 77.8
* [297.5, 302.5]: 78.59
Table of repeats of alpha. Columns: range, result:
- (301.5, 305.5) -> 78.75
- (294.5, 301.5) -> 80.78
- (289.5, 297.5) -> 79.6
